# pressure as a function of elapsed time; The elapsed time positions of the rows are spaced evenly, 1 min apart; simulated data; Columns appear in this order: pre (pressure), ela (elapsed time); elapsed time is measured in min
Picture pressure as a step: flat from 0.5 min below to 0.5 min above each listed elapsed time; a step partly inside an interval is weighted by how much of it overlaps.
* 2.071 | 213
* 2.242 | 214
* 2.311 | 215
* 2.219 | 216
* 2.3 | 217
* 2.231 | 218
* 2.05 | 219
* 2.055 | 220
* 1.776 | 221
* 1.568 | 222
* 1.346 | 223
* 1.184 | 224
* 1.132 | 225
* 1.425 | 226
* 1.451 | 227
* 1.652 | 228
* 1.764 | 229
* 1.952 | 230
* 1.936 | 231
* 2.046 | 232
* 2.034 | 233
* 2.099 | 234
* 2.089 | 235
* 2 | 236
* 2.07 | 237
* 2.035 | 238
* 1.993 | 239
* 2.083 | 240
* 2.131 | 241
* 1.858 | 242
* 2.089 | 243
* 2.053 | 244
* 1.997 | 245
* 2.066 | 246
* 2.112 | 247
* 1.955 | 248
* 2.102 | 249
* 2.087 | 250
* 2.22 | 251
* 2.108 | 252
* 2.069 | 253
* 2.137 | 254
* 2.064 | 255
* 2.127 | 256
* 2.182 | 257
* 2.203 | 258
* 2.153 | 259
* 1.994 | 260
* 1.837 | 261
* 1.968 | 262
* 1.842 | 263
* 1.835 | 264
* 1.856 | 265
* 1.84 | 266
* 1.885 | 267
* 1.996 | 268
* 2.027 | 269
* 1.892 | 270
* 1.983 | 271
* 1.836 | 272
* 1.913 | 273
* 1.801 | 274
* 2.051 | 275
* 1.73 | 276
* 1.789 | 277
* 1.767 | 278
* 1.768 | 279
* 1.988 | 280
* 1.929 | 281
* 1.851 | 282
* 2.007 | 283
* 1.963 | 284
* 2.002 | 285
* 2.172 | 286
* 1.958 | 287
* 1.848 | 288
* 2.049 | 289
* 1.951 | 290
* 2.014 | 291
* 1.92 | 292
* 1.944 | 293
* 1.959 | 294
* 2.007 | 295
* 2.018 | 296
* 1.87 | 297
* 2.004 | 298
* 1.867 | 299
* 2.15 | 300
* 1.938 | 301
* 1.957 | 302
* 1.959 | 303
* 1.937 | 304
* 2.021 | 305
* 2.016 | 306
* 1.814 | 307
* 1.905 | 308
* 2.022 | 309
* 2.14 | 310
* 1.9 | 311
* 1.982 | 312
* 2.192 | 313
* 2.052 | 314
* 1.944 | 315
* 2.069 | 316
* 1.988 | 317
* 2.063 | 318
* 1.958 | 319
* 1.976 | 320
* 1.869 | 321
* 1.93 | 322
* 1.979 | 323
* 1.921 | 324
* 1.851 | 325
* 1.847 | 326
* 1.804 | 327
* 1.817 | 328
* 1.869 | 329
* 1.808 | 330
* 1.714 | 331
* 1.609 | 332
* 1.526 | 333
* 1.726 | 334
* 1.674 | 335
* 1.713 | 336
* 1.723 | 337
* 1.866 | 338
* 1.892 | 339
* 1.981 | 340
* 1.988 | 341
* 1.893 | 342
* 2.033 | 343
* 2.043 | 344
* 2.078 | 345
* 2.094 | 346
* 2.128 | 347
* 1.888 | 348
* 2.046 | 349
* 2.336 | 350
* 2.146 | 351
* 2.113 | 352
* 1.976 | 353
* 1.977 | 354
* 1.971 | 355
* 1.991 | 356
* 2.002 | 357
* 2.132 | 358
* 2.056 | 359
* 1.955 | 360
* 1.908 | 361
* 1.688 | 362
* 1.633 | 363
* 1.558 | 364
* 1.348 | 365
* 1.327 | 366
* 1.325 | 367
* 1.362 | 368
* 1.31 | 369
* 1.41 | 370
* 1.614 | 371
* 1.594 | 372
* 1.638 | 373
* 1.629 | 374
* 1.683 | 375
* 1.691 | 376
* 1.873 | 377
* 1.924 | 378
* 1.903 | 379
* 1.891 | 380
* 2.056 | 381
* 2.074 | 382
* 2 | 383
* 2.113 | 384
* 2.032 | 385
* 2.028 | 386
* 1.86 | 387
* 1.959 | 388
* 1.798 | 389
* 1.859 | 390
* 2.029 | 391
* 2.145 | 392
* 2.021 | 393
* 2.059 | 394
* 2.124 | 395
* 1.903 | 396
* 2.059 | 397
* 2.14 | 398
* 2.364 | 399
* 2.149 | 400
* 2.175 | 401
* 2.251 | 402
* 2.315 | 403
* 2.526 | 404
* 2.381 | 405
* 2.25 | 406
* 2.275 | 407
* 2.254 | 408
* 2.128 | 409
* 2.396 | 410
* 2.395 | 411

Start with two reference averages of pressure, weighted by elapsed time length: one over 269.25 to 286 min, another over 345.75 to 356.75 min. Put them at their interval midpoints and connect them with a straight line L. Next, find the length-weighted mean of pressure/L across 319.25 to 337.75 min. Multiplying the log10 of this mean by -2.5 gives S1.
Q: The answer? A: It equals 0.12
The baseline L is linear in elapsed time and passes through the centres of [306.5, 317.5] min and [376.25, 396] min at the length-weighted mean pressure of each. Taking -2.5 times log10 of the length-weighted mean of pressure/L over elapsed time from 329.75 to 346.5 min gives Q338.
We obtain 0.08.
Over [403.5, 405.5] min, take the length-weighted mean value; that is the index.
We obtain 2.45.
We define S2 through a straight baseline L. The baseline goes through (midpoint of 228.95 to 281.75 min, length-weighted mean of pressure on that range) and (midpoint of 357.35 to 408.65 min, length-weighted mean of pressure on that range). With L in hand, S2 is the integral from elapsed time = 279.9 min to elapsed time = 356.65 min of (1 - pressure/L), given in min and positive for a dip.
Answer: 0.1 min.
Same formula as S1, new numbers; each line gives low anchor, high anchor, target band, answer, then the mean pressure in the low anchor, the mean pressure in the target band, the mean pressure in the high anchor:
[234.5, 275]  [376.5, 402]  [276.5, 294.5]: 0.04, 2.01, 1.94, 2.03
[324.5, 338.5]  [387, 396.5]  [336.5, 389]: 0.00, 1.75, 1.86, 1.98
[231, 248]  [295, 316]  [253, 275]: 0.03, 2.04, 1.97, 1.99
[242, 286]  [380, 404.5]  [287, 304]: 0.02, 1.98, 1.96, 2.08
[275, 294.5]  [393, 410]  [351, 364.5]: 0.09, 1.93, 1.93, 2.21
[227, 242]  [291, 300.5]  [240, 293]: -0.01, 1.97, 1.98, 1.97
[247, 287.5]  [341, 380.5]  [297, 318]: -0.05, 1.97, 1.99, 1.83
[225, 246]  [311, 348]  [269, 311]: -0.02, 1.92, 1.94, 1.91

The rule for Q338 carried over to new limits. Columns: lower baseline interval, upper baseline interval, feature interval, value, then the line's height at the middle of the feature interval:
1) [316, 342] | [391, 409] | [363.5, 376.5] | 0.34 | 2.05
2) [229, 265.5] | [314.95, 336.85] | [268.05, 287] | 0.02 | 1.96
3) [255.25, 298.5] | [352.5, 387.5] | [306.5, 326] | -0.05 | 1.88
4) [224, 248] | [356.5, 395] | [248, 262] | -0.11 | 1.89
